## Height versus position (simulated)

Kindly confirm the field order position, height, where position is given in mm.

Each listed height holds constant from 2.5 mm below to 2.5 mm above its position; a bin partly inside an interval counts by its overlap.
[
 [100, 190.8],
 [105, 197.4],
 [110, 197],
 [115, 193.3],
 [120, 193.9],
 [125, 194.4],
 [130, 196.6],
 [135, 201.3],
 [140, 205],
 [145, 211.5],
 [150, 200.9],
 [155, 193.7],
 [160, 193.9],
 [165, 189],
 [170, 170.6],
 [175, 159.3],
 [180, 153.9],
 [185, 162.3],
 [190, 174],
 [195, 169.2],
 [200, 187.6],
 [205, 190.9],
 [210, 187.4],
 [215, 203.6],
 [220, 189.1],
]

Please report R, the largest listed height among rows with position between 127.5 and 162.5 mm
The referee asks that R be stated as 211.5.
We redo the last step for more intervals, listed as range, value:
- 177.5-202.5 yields 187.6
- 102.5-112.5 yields 197.4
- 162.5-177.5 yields 189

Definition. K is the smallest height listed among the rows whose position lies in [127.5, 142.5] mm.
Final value 196.6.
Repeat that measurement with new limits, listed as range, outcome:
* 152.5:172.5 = 170.6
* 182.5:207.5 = 162.3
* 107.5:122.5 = 193.3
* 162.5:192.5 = 153.9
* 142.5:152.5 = 200.9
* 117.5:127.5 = 193.9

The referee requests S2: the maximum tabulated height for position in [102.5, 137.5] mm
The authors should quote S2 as 201.3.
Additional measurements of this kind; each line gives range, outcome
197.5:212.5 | 190.9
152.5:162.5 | 193.9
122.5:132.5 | 196.6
